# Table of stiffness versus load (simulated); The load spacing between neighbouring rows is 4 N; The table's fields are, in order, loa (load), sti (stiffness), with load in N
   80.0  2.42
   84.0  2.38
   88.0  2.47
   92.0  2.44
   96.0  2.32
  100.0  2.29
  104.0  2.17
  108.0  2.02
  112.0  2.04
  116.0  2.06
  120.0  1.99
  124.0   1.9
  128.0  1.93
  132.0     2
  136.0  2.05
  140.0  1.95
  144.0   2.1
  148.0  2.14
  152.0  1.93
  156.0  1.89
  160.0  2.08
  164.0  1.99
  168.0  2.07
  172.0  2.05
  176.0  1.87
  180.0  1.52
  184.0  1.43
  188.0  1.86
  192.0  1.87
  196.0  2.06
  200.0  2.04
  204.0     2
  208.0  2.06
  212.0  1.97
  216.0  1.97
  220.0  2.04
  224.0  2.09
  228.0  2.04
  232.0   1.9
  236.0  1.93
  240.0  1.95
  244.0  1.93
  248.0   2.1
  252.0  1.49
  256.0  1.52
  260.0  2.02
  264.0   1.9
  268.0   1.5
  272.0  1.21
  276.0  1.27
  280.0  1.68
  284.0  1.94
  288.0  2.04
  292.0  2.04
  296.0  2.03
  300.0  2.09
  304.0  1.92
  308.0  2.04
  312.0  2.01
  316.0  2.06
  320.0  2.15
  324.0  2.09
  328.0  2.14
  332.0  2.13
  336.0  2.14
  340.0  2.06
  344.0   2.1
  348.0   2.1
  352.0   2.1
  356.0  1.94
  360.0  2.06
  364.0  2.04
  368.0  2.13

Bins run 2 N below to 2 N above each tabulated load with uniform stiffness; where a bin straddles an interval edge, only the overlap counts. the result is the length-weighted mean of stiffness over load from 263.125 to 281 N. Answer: 1.48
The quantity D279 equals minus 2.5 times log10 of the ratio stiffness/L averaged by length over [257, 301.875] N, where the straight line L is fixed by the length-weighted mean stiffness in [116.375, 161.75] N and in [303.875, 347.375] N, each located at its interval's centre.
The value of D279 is 0.16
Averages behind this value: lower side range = 2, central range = 1.79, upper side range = 2.08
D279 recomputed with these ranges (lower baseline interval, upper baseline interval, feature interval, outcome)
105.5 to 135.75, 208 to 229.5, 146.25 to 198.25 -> 0.06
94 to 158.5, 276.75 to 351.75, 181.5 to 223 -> 0.06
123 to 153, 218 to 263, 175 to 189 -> 0.19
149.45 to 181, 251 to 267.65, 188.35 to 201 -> -0.05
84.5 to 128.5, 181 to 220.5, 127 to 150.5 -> 0.03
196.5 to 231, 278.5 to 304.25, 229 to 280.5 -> 0.16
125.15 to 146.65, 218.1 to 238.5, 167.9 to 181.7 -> 0.08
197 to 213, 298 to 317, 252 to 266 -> 0.15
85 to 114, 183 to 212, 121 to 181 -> 0.06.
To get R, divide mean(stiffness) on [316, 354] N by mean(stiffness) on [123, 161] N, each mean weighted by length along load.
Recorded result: 1.06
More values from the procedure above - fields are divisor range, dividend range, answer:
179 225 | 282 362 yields 1.08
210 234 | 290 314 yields 1.01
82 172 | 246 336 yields 0.90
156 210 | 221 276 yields 0.94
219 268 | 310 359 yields 1.10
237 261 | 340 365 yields 1.12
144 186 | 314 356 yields 1.10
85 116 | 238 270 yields 0.80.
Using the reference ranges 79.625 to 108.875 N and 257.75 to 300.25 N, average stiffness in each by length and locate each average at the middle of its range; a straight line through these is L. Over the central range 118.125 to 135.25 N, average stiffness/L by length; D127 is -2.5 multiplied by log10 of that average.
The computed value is 0.14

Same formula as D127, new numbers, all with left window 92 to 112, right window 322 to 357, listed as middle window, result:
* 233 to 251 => 0.103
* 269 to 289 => 0.306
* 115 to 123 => 0.101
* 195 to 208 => 0.064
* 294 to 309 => 0.049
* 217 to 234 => 0.070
